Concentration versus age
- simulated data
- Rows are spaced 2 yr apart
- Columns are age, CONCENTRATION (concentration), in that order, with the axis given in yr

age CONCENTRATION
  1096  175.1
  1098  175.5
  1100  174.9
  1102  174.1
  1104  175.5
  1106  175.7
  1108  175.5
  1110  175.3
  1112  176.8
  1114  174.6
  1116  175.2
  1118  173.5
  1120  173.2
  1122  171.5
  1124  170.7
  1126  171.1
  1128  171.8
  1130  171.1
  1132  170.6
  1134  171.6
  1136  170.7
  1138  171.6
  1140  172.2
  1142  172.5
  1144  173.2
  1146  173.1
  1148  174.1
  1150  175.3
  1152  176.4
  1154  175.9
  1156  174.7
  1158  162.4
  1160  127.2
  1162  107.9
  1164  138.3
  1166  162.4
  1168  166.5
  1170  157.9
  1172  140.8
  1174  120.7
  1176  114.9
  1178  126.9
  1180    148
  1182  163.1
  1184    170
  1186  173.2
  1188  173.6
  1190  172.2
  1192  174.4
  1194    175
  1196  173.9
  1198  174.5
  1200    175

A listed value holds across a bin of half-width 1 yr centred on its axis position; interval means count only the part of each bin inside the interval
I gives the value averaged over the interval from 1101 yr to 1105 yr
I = 175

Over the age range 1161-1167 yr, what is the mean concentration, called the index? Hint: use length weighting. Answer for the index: 136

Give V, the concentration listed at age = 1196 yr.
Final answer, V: 173.9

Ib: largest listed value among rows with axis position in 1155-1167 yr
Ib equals 174.7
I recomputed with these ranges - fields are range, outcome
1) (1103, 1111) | 176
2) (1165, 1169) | 164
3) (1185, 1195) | 174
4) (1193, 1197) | 174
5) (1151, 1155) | 176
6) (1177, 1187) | 156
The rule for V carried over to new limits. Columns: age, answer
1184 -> 170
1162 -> 107.9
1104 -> 175.5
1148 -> 174.1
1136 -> 170.7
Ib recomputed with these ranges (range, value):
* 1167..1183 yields 166.5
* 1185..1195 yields 175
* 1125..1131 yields 171.8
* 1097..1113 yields 176.8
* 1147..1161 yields 176.4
